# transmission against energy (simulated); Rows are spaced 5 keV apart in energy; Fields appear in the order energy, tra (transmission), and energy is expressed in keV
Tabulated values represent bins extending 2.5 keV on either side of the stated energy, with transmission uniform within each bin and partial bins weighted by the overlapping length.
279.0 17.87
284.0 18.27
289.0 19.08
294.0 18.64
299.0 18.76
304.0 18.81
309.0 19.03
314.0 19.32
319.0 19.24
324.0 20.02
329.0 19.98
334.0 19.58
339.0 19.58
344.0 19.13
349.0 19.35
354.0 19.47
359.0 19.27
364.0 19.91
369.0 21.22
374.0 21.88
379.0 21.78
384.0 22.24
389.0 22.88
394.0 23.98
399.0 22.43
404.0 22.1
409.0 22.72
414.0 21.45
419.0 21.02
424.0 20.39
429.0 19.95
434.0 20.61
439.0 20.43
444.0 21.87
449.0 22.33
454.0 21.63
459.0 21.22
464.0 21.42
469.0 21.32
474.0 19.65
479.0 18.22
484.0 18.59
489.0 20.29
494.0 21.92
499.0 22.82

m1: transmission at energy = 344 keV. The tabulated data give 19.13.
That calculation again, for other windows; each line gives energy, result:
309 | 19.03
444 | 21.87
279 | 17.87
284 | 18.27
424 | 20.39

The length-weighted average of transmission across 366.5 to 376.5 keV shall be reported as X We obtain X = 21.6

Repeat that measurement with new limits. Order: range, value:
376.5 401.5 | 22.7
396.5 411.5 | 22.4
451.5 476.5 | 21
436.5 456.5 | 21.6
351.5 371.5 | 20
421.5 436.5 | 20.3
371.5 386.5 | 22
